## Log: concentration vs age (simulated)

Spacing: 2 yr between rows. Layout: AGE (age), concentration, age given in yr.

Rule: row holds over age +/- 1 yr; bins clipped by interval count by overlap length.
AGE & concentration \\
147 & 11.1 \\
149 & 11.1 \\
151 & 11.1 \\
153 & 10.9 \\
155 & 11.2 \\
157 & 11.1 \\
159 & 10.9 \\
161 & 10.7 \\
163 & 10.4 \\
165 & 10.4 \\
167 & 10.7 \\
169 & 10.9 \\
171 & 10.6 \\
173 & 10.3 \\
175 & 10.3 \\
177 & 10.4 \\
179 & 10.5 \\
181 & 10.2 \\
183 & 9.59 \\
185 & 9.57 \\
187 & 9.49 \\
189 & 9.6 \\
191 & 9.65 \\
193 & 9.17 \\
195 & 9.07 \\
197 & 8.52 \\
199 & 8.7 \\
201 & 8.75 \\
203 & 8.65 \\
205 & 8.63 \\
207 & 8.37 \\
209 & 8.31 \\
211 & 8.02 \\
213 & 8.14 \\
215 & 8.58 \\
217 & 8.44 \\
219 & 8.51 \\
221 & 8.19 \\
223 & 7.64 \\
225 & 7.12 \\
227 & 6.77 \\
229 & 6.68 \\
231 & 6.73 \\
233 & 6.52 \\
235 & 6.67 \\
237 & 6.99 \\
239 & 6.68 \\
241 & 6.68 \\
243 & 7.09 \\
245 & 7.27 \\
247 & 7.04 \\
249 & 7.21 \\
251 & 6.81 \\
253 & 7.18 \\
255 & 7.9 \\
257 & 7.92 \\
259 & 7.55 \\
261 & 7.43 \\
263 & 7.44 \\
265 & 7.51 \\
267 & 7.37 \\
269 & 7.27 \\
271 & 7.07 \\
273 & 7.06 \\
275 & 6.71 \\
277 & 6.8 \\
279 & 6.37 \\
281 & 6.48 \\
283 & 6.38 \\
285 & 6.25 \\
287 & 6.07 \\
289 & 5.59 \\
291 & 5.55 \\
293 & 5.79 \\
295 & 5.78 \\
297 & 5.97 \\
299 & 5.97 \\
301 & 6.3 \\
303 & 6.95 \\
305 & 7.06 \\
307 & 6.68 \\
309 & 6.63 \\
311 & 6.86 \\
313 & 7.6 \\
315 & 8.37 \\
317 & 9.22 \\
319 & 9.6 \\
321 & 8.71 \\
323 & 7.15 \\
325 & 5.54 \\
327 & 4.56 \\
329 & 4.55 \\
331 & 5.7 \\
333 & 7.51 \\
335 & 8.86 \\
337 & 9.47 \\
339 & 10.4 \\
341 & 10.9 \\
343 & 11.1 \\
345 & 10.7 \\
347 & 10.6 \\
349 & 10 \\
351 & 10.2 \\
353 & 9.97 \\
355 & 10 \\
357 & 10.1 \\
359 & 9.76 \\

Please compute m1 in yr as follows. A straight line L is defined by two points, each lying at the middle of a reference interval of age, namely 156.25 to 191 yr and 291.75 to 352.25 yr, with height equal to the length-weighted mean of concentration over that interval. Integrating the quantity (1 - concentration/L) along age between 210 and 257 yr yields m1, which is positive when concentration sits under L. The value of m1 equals 9.9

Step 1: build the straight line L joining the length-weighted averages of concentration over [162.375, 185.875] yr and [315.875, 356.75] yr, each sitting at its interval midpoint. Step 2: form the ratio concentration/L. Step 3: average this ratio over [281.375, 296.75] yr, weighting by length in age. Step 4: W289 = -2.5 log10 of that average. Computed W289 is 0.48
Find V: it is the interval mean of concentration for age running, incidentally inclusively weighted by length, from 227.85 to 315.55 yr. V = 6.82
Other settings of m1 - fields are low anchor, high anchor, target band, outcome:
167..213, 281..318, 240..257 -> 1.5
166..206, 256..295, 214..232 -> 1.8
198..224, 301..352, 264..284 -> 3.3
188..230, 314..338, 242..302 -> 8.4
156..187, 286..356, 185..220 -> 3.9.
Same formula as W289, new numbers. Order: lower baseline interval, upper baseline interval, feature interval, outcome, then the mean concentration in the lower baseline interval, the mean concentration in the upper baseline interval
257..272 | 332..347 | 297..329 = 0.270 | 7.41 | 9.9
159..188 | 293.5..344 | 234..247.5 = 0.286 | 10.3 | 7.48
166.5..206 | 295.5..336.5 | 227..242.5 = 0.275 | 9.65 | 7.01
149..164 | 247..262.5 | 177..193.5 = 0.012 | 10.9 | 7.4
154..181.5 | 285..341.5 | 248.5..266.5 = 0.135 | 10.6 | 7.07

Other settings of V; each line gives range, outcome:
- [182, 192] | 9.58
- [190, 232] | 8.22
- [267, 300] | 6.35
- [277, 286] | 6.42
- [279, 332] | 6.58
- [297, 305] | 6.43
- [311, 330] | 7.23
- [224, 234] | 6.76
